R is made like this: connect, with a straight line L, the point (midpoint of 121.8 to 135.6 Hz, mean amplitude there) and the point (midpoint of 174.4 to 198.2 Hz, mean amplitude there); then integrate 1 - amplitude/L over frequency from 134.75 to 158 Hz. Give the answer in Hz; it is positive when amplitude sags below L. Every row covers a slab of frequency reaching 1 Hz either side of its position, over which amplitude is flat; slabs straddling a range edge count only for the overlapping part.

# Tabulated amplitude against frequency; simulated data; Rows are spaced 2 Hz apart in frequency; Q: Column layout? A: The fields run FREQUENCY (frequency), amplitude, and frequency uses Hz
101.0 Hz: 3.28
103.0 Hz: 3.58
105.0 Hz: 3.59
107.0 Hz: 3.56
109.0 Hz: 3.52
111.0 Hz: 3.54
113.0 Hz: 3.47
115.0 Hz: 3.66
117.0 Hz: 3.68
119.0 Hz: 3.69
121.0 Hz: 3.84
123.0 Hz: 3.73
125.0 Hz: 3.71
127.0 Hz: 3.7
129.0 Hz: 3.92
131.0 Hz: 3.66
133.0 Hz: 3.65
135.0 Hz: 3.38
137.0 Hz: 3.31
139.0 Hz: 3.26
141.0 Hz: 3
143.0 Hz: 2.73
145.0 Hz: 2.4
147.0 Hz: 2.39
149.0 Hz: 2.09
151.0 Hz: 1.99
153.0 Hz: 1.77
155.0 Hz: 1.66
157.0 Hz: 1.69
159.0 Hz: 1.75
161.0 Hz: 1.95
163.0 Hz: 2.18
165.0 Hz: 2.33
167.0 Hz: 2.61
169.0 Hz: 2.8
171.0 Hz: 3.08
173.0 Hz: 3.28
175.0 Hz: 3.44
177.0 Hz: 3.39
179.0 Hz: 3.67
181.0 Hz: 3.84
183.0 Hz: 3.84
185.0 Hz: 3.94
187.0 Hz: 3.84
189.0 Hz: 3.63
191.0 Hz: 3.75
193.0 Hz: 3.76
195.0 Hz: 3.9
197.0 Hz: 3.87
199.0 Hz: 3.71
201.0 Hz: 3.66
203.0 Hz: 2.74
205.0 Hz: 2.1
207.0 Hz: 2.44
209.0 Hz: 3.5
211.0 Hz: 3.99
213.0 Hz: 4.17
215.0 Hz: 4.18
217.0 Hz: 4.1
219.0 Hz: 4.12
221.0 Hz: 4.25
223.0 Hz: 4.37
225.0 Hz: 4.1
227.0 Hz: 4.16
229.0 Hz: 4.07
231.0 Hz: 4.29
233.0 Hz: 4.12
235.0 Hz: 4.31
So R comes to 7.9 Hz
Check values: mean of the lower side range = 3.69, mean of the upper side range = 3.74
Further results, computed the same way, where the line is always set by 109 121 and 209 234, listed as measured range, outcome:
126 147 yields 2.61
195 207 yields 2.45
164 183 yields 3.45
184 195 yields 0.51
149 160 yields 5.80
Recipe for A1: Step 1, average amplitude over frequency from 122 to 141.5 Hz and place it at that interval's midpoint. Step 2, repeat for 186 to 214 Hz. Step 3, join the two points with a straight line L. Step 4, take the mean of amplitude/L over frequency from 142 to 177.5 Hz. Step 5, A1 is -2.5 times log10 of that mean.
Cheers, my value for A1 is 0.42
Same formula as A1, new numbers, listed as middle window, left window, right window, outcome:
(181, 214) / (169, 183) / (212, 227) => 0.07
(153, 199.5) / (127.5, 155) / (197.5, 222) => 0.06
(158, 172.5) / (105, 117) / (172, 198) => 0.45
